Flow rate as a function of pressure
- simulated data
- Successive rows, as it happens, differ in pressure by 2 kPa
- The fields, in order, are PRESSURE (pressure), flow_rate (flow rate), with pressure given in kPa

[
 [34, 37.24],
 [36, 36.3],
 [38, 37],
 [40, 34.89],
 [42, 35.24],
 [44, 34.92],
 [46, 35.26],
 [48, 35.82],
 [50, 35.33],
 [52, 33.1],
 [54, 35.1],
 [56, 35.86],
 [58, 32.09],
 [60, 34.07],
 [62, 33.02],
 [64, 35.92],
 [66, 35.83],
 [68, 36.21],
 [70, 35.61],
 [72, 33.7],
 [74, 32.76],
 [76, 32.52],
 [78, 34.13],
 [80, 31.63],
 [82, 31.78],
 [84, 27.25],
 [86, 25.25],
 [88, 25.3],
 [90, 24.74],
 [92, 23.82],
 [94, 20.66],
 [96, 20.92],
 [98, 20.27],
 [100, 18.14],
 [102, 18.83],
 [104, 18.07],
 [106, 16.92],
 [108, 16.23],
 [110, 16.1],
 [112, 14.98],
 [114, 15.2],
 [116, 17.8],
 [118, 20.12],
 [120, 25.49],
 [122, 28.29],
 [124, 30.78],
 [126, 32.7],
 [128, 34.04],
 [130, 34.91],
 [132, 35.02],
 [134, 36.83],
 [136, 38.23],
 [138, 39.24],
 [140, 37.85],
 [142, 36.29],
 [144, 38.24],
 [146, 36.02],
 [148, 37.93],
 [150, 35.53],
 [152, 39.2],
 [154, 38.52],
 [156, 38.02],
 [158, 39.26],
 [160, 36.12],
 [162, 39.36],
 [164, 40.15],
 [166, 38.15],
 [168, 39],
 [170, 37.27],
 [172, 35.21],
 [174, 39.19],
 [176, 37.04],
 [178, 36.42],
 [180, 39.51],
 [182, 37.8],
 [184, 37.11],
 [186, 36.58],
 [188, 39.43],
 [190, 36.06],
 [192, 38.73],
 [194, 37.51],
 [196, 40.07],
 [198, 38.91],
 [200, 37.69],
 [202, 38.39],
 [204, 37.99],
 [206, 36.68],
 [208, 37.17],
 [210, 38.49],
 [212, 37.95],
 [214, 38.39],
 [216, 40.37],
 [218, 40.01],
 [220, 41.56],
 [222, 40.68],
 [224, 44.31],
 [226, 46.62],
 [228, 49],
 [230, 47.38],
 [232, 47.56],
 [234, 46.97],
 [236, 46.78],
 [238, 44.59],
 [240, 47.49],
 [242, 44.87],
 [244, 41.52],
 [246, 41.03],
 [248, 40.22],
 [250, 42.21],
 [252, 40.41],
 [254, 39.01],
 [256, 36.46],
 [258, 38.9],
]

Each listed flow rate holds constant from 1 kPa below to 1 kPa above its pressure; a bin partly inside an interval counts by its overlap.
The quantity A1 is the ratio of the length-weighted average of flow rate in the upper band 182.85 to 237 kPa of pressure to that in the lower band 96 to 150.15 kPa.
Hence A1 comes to 1.5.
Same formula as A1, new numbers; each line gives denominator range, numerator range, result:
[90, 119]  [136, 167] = 2.04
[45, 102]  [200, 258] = 1.38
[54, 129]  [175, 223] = 1.43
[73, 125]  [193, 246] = 1.79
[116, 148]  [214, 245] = 1.34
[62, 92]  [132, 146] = 1.19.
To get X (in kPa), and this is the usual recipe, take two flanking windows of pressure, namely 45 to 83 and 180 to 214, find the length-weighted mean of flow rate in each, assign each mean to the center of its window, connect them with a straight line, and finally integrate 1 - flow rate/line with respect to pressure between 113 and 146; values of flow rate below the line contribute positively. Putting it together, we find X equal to 4.3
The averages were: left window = 34.2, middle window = 31.5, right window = 38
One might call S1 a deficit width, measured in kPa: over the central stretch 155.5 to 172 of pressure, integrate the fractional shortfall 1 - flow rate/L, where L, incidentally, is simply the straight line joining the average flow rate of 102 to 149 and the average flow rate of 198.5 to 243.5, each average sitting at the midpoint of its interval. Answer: -2.10 kPa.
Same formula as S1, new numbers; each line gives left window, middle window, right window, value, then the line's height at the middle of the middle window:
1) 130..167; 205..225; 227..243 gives 2.3 kPa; 44.7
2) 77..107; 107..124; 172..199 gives 4.7 kPa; 27.4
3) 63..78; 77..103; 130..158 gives 7.7 kPa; 35.4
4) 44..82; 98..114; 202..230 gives 8.4 kPa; 36.1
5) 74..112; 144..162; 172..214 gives -3.1 kPa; 32.1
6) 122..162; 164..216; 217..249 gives 3.4 kPa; 40.6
